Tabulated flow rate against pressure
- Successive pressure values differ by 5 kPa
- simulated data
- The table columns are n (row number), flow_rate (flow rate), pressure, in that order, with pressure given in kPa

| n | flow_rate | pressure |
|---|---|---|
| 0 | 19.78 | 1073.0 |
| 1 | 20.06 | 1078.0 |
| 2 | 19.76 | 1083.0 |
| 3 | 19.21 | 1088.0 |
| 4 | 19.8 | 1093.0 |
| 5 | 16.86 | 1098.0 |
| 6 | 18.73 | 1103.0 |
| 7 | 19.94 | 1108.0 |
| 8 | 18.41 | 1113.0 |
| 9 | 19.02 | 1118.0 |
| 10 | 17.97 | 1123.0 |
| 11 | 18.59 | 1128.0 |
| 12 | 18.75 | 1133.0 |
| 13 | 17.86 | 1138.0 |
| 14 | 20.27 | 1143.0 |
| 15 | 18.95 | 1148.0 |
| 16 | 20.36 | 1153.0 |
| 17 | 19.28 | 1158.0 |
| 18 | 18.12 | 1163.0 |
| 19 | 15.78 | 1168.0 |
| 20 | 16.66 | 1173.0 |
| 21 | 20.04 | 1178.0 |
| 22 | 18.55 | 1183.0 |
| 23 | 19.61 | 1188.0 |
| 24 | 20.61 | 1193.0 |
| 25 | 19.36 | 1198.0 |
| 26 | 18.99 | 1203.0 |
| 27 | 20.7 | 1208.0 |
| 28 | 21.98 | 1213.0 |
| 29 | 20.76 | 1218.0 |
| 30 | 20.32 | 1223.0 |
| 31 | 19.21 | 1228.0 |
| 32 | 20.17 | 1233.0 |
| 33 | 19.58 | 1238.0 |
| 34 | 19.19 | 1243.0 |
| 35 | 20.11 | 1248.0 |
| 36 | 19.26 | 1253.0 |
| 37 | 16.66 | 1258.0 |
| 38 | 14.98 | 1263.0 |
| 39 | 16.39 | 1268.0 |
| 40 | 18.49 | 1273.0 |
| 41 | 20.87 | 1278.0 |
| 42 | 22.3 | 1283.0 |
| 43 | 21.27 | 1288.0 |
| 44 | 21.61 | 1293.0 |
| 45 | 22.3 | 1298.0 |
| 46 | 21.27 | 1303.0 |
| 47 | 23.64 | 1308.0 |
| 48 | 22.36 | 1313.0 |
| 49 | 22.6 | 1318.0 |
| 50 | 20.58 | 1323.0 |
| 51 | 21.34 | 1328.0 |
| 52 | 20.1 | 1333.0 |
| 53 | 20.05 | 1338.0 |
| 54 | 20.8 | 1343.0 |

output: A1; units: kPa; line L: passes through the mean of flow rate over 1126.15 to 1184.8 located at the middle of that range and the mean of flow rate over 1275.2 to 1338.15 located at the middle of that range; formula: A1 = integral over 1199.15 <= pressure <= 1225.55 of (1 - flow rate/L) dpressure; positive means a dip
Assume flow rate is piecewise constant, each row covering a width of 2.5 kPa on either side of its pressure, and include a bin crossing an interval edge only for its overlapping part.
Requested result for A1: -1.0 kPa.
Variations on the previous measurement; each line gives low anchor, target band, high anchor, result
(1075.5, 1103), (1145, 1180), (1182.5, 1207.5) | 1.8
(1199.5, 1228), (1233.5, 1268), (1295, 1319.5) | 4.7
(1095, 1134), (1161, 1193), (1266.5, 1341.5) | 1.8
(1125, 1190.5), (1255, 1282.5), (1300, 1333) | 4.0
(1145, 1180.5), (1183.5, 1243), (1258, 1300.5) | -3.3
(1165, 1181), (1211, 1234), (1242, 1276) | -3.6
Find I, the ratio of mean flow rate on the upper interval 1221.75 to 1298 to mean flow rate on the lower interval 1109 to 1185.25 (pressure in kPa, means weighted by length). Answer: 1.0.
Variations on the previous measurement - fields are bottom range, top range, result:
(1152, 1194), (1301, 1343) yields 1.15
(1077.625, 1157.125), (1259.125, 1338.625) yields 1.08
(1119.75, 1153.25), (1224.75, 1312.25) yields 1.05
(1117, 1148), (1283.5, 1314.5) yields 1.18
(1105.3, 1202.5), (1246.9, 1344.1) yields 1.08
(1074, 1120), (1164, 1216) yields 1.01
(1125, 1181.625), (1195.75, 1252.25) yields 1.08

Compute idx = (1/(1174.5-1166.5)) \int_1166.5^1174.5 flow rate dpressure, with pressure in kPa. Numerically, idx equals 16.2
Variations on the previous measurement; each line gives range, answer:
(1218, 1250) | 19.8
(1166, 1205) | 18.7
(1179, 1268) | 19.3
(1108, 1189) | 18.7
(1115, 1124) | 18.6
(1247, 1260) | 18.6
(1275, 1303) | 21.6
